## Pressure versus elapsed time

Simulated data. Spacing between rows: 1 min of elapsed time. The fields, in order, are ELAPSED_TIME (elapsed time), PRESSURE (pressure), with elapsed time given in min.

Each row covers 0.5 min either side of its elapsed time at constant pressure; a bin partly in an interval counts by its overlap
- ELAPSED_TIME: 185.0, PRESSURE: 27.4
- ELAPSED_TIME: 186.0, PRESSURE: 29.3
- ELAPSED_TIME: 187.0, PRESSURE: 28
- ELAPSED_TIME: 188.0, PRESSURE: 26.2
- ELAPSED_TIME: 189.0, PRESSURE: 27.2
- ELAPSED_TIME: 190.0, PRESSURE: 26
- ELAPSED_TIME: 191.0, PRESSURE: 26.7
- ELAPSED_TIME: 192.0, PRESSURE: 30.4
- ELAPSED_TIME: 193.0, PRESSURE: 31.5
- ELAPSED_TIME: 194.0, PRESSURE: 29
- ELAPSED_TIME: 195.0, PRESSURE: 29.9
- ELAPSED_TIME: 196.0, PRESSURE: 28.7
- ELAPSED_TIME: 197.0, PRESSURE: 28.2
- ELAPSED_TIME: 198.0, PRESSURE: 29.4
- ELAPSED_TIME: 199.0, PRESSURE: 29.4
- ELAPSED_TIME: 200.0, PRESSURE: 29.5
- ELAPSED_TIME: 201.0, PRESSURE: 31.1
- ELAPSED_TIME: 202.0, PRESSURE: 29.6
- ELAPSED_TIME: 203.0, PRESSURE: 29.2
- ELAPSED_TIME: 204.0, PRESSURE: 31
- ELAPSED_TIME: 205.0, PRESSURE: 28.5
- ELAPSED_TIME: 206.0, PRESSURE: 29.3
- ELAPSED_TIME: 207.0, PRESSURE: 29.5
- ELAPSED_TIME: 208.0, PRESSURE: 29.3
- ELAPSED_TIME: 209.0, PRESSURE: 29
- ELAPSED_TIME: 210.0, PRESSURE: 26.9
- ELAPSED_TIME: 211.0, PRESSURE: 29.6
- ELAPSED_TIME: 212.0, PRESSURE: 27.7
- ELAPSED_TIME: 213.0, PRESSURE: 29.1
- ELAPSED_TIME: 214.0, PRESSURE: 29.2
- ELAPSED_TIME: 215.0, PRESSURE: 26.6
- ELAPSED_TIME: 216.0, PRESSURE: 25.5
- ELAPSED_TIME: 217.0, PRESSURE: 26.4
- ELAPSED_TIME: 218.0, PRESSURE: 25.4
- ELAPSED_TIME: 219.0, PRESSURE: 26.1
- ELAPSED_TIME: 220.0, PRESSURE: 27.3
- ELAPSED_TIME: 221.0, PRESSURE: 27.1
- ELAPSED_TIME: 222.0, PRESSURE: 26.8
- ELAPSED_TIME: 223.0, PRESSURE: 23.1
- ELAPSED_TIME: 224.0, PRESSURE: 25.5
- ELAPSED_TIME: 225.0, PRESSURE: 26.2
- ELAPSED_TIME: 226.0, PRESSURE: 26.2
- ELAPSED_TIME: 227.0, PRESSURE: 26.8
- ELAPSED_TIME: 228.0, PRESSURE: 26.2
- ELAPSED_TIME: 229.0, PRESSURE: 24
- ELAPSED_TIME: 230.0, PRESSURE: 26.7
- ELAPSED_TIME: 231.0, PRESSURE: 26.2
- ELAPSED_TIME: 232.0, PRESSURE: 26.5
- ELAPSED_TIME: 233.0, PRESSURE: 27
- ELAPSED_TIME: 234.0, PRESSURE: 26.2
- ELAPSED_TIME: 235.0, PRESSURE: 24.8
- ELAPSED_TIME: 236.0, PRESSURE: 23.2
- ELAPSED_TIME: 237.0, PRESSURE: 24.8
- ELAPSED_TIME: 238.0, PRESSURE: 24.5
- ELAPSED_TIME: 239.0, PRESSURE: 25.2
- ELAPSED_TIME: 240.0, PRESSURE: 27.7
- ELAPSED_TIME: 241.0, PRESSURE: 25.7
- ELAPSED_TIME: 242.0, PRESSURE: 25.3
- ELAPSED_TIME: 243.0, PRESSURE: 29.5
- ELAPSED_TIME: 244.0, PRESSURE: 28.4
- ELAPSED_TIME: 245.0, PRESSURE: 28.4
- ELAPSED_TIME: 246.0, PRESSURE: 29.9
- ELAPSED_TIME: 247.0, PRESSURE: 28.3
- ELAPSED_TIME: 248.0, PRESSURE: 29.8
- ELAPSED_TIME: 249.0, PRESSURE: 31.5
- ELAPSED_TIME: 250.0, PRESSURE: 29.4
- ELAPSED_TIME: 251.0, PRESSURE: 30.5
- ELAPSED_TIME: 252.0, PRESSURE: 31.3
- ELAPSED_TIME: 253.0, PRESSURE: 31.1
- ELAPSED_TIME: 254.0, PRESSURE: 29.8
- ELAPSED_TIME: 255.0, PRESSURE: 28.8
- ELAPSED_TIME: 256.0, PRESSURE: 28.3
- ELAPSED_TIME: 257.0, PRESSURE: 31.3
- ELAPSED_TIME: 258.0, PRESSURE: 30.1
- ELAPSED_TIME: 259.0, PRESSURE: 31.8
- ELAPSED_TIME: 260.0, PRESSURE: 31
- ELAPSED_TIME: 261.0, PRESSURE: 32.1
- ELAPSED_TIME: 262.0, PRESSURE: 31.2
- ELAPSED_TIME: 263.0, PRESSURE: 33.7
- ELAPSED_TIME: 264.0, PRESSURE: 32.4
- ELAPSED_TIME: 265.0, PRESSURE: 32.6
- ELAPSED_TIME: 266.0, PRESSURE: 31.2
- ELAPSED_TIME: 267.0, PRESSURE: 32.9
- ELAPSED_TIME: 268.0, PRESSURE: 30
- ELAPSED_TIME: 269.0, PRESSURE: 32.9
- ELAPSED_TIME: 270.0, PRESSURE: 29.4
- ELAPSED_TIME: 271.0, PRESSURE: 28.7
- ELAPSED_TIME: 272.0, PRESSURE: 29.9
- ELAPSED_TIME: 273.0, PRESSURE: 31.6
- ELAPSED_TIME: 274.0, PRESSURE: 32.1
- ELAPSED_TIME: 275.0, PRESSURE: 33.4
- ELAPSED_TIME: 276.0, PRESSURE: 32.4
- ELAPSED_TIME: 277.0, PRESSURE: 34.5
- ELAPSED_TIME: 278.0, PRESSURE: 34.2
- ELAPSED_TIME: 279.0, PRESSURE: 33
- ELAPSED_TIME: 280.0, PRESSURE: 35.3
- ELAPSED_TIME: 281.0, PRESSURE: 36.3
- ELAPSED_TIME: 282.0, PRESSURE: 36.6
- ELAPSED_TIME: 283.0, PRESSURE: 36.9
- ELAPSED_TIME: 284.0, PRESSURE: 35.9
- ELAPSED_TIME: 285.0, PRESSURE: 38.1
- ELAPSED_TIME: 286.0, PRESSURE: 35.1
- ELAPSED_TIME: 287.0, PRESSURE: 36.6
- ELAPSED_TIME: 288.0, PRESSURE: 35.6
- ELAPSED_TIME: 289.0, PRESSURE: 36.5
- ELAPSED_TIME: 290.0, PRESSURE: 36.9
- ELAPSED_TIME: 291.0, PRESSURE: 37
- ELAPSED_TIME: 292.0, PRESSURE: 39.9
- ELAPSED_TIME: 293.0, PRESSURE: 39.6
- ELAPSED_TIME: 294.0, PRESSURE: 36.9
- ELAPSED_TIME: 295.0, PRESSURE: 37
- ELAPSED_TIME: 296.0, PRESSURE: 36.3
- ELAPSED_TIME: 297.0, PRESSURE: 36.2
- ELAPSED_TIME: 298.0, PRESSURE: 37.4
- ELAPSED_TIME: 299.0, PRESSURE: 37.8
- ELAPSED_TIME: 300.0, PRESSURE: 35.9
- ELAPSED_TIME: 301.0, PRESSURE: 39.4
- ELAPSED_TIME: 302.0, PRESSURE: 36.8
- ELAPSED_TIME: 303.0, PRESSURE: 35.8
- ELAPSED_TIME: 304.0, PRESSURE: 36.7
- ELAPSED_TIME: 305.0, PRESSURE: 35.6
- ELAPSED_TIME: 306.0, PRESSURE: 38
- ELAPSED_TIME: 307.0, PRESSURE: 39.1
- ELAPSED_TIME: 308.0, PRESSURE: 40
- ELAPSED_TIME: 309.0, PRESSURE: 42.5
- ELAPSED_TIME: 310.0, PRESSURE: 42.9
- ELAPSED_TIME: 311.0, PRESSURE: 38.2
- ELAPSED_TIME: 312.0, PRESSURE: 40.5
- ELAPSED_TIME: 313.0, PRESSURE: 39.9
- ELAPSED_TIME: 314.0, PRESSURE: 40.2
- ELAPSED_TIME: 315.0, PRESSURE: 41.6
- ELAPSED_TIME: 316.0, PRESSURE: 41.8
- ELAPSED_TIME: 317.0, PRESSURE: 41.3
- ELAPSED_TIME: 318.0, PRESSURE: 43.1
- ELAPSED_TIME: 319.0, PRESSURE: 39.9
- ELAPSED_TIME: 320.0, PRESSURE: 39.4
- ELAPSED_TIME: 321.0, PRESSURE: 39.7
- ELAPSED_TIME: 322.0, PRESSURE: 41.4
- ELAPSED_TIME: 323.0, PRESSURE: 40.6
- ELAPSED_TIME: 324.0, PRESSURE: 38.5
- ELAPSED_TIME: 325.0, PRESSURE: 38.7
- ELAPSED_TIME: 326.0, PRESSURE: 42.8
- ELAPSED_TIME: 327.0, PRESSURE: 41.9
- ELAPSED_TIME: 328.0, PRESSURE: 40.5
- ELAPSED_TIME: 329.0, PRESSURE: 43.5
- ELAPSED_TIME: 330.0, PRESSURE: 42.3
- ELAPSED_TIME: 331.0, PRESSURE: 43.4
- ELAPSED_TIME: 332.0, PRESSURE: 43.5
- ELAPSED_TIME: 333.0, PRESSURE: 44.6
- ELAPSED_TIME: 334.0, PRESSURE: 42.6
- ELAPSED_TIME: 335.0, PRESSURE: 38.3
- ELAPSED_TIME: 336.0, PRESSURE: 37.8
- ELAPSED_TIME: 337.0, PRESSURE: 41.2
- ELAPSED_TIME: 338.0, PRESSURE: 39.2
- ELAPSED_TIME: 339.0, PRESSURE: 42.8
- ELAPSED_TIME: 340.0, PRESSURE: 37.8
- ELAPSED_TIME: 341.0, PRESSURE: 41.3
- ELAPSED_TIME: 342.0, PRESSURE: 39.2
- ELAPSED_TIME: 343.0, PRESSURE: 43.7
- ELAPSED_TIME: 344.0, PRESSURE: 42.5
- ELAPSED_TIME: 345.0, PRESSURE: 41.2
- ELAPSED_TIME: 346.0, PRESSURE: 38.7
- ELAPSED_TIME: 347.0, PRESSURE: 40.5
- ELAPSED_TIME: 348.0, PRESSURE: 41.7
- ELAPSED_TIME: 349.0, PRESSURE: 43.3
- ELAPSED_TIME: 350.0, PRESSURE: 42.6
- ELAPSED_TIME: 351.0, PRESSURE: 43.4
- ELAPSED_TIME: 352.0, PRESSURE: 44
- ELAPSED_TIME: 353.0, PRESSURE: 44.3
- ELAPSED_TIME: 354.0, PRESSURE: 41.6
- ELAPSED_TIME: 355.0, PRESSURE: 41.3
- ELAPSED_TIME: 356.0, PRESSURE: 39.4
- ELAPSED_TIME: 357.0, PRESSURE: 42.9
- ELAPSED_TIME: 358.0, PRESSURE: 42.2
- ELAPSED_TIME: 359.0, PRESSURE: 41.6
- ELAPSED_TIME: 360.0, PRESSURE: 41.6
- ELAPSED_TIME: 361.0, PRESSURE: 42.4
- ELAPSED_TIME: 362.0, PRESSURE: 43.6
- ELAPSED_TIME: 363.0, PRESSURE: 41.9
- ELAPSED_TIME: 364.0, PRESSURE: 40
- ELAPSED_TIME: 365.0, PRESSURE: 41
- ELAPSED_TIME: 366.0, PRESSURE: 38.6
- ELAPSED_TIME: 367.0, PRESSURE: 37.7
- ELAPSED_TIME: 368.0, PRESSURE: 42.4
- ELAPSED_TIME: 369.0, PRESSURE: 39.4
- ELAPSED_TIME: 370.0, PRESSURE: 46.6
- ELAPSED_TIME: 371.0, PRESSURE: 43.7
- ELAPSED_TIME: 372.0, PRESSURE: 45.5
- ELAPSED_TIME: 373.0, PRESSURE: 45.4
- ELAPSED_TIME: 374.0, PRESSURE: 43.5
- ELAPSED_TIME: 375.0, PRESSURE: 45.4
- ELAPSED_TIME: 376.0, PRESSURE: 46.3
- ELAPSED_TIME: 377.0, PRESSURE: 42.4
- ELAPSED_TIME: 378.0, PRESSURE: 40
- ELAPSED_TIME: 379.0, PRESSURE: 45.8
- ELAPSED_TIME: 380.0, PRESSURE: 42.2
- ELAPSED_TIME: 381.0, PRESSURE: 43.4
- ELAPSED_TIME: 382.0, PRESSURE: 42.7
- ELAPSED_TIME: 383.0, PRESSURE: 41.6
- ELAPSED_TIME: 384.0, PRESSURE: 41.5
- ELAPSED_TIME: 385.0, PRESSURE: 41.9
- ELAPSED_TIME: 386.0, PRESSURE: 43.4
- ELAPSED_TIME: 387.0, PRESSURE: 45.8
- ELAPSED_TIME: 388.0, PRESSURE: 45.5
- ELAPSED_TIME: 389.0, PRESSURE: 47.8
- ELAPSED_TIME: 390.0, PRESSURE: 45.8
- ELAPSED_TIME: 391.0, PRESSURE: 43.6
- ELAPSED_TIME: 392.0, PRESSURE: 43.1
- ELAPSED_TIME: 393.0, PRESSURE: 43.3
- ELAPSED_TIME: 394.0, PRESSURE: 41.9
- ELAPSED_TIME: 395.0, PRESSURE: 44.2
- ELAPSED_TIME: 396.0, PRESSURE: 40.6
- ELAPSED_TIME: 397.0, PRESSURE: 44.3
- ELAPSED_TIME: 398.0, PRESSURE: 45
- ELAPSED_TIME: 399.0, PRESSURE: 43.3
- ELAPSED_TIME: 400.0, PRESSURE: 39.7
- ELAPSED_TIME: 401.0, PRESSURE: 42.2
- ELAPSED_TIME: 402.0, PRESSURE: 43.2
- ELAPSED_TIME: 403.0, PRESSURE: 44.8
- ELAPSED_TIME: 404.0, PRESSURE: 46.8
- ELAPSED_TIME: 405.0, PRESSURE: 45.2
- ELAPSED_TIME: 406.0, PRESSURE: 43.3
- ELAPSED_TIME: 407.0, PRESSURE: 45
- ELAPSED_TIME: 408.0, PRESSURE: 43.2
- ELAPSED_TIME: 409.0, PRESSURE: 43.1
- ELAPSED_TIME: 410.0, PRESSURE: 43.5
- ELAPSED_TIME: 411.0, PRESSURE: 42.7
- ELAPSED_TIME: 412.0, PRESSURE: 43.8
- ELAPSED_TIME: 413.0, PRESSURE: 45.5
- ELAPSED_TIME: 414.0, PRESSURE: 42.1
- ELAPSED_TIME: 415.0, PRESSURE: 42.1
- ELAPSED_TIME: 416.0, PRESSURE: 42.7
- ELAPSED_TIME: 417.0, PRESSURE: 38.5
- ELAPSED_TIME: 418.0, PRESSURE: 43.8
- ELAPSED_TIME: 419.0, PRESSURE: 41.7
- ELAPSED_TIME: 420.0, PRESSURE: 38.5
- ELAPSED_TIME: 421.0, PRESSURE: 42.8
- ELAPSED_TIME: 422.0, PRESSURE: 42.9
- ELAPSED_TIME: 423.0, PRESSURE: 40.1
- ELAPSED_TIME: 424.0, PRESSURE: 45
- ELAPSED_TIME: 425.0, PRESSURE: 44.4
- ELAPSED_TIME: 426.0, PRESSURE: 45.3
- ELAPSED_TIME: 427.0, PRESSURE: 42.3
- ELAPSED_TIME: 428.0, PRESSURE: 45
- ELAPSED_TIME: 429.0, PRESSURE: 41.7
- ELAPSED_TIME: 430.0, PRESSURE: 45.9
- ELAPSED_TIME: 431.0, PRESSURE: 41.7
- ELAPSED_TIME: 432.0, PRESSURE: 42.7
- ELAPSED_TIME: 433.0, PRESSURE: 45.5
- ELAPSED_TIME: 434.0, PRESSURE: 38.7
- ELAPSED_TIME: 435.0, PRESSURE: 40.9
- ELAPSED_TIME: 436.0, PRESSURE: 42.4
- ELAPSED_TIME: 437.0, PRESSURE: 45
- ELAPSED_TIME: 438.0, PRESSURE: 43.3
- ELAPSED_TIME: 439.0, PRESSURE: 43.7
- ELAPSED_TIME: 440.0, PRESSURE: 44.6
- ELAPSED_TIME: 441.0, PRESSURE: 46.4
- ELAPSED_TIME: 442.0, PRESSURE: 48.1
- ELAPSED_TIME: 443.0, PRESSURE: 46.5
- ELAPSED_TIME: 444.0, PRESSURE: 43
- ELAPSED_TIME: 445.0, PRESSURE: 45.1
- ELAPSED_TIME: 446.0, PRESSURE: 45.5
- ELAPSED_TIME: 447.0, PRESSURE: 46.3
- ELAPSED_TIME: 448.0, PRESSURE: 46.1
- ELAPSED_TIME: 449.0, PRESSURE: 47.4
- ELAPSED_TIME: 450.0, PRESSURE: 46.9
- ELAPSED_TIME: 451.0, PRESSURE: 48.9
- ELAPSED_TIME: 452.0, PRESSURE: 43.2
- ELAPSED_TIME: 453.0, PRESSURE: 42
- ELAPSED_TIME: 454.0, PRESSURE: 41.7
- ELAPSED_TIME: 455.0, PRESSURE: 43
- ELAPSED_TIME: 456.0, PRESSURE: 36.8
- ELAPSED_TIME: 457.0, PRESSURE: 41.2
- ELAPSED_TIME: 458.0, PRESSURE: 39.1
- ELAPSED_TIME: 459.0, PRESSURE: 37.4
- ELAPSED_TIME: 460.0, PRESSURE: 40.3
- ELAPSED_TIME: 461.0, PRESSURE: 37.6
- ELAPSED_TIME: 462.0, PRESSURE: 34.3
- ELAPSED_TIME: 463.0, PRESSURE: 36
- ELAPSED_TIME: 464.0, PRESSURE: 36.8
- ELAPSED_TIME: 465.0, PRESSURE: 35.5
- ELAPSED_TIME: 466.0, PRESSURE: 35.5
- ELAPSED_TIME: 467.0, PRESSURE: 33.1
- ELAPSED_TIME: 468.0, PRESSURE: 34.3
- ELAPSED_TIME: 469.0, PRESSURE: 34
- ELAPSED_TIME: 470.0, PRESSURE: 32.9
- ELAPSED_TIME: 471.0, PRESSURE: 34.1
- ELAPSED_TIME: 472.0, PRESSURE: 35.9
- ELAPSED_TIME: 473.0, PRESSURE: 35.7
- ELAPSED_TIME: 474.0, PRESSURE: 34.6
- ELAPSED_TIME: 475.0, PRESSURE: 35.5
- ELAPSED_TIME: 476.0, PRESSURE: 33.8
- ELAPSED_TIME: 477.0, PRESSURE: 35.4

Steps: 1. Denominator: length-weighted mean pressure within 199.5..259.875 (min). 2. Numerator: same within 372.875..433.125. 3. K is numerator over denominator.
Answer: 1.6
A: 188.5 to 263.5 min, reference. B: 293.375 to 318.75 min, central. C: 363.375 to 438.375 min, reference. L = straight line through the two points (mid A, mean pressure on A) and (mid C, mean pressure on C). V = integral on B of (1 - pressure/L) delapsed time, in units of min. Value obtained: -2.77 min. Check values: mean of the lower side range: 28.2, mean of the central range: 38.9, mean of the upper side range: 43.1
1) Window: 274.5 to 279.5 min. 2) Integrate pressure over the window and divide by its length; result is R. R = 33.5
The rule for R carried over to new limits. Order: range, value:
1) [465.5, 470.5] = 34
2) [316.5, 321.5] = 40.7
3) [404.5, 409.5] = 44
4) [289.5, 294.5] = 38.1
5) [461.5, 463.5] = 35.1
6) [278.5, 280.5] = 34.1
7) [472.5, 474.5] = 35.2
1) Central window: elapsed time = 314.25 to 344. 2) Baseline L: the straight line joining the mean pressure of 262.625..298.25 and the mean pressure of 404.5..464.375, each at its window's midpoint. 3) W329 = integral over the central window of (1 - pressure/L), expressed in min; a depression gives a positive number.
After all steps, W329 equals -3.2 min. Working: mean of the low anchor 34.6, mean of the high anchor 42.8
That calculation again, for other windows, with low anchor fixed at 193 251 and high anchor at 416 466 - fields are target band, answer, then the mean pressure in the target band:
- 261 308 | -4.67 min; 35.1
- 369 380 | -1.80 min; 44.1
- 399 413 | -1.25 min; 43.6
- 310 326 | -2.99 min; 40.5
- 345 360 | -2.26 min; 41.9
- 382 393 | -1.45 min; 43.9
